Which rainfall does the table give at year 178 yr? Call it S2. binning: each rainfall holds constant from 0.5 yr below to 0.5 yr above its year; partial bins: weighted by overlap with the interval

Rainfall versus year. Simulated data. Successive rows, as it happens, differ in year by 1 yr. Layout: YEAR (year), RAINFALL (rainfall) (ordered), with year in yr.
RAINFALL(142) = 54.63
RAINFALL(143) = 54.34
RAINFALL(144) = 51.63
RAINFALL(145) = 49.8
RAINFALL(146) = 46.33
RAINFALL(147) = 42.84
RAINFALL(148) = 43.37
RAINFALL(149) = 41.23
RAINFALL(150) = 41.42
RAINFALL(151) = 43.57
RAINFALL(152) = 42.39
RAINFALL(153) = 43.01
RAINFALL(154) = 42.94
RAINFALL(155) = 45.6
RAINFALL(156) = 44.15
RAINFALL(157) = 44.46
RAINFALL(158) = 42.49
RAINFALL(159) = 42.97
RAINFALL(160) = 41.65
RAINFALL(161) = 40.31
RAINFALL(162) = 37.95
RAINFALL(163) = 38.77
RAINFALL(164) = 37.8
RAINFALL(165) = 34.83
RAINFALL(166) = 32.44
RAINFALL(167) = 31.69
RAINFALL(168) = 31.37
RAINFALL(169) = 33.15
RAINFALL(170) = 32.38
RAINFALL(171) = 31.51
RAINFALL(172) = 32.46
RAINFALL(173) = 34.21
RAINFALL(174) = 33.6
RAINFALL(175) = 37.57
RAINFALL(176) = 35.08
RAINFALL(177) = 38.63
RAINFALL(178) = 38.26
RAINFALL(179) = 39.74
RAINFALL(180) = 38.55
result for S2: 38.26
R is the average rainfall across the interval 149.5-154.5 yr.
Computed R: 42.7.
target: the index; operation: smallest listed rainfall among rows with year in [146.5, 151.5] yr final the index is 41.23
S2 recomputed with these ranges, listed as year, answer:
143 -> 54.34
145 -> 49.8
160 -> 41.65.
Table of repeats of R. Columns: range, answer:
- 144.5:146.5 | 48.1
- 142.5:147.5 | 49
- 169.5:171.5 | 31.9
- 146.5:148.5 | 43.1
